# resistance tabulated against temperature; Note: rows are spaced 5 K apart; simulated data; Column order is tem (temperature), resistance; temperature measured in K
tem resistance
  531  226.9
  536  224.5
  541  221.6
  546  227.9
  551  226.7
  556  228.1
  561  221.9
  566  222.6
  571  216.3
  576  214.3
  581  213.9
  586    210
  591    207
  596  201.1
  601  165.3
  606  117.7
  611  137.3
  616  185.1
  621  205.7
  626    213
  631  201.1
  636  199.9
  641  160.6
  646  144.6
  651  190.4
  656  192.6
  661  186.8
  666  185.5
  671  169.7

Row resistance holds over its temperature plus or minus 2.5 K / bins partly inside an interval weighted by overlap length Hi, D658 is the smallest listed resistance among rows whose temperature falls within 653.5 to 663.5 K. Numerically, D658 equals 186.8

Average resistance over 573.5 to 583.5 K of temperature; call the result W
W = 214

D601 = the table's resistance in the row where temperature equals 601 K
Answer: 165.3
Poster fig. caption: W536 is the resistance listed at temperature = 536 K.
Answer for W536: 224.5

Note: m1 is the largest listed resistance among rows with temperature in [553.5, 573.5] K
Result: 228.1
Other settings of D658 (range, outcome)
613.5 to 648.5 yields 144.6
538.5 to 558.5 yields 221.6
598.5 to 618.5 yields 117.7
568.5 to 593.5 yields 207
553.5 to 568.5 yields 221.9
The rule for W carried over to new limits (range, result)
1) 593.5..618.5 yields 161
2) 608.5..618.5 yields 161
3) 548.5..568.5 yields 225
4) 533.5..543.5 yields 223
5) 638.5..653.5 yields 165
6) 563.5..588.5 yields 215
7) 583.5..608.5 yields 180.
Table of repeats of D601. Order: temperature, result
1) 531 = 226.9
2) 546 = 227.9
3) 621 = 205.7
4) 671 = 169.7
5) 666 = 185.5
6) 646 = 144.6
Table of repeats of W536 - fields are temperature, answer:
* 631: 201.1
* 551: 226.7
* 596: 201.1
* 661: 186.8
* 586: 210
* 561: 221.9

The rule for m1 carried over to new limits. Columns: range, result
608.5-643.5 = 213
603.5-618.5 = 185.1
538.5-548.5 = 227.9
